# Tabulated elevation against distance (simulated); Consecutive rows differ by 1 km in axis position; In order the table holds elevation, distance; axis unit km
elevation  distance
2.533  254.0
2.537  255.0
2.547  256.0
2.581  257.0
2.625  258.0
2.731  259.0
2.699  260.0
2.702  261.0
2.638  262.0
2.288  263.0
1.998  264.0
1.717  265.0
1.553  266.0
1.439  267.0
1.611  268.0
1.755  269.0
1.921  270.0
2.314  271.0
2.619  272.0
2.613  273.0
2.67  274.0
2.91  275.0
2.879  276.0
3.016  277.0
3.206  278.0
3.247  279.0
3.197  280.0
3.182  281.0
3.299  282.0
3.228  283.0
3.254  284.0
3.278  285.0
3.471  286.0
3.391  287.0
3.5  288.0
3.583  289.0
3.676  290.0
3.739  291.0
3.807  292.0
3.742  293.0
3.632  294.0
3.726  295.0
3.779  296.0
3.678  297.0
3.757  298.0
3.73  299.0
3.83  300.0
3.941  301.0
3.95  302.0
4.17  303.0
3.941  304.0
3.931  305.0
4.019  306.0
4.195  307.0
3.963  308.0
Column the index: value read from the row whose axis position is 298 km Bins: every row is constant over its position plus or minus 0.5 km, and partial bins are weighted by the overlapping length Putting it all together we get 3.757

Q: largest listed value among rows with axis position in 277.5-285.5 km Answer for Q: 3.299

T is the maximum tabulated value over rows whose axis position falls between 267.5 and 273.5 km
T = 2.619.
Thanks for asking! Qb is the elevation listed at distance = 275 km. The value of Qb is 2.91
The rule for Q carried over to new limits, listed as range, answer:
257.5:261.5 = 2.731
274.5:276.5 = 2.91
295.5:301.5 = 3.941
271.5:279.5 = 3.247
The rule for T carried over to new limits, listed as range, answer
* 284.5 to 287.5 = 3.471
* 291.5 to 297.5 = 3.807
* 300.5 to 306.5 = 4.17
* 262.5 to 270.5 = 2.288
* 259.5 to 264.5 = 2.702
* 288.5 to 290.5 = 3.676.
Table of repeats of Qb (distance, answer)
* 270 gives 1.921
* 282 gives 3.299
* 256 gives 2.547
